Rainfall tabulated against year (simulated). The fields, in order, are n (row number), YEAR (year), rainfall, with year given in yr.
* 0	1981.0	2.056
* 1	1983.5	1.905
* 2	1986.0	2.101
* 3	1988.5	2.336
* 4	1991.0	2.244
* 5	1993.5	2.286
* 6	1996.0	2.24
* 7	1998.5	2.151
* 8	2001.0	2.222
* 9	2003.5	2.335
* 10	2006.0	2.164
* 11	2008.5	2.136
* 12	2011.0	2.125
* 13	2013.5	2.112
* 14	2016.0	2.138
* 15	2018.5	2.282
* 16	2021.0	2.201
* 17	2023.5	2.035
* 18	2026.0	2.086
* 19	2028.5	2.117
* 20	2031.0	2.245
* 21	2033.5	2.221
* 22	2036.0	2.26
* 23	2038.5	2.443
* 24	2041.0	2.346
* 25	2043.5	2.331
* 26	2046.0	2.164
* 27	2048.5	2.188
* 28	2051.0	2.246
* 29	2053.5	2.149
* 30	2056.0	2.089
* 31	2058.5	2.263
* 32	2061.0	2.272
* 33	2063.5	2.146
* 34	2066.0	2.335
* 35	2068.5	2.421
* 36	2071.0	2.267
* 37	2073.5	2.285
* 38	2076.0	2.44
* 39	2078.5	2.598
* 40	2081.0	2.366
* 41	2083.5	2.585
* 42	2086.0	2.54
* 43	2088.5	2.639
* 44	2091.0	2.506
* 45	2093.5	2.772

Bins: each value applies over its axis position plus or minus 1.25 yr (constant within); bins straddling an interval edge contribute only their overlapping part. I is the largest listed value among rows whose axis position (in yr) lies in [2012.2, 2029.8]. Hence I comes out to 2.282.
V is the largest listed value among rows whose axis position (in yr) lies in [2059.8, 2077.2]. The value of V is 2.44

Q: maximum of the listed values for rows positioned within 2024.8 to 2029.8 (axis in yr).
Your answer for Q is 2.117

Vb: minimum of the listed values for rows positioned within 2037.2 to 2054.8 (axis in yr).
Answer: 2.149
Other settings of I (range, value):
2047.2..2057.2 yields 2.246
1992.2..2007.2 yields 2.335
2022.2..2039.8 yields 2.443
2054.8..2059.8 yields 2.263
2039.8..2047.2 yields 2.346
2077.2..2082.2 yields 2.598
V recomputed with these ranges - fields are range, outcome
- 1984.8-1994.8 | 2.336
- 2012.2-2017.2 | 2.138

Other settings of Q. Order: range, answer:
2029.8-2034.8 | 2.245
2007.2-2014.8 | 2.136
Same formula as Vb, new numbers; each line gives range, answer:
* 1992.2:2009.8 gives 2.136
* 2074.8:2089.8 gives 2.366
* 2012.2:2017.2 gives 2.112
